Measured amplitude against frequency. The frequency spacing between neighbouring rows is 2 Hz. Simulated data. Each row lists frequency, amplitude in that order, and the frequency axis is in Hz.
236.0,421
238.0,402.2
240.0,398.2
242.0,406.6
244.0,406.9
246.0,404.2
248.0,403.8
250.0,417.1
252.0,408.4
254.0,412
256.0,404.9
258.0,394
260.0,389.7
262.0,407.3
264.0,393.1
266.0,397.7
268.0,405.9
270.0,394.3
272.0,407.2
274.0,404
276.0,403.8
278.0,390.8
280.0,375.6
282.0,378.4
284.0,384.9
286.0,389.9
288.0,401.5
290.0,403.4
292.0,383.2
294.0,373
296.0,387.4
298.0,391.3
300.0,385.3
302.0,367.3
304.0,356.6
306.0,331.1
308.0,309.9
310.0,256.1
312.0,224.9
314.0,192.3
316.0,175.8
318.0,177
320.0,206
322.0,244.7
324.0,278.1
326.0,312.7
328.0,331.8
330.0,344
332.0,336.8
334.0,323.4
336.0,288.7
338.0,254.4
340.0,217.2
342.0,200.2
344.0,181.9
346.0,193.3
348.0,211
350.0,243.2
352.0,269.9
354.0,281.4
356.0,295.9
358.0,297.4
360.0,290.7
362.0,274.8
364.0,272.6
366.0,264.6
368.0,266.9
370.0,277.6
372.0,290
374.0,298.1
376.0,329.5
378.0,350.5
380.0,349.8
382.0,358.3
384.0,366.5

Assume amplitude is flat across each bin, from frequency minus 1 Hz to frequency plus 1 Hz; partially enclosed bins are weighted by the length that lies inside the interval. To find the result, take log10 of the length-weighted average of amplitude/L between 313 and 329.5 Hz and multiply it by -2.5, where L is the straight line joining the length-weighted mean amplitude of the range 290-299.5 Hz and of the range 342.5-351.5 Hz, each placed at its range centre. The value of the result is 0.20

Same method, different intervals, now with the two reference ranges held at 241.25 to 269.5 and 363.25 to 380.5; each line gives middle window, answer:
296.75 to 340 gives 0.200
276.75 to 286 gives -0.011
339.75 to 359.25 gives 0.303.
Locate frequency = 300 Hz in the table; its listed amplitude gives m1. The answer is 385.3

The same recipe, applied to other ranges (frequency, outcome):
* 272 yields 407.2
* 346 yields 193.3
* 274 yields 404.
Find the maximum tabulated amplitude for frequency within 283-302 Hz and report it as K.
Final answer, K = 403.4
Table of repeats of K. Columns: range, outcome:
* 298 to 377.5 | 391.3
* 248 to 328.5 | 417.1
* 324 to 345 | 344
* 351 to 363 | 297.4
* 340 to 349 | 217.2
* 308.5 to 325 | 278.1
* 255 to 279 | 407.3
